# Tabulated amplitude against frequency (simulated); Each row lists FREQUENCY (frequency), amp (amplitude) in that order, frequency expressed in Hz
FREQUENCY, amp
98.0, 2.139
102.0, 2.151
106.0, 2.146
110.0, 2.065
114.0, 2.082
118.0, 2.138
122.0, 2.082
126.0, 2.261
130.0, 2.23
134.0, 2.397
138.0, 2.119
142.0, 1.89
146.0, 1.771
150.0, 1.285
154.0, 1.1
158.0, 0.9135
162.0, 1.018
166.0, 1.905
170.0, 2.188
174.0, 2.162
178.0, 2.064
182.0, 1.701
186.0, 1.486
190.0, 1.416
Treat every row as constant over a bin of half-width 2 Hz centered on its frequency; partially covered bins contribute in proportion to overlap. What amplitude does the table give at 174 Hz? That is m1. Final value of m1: 2.162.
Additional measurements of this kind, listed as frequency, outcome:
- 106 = 2.146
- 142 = 1.89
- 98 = 2.139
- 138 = 2.119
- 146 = 1.771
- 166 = 1.905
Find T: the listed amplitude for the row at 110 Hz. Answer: 2.065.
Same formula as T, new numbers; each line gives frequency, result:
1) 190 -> 1.416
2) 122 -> 2.082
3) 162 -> 1.018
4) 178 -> 2.064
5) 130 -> 2.23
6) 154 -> 1.1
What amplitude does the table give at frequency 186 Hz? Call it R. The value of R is 1.486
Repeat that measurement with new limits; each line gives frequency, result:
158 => 0.9135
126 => 2.261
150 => 1.285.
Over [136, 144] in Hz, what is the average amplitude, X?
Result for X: 2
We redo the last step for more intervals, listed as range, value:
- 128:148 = 2.08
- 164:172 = 2.05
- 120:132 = 2.19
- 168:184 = 2.03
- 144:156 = 1.39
